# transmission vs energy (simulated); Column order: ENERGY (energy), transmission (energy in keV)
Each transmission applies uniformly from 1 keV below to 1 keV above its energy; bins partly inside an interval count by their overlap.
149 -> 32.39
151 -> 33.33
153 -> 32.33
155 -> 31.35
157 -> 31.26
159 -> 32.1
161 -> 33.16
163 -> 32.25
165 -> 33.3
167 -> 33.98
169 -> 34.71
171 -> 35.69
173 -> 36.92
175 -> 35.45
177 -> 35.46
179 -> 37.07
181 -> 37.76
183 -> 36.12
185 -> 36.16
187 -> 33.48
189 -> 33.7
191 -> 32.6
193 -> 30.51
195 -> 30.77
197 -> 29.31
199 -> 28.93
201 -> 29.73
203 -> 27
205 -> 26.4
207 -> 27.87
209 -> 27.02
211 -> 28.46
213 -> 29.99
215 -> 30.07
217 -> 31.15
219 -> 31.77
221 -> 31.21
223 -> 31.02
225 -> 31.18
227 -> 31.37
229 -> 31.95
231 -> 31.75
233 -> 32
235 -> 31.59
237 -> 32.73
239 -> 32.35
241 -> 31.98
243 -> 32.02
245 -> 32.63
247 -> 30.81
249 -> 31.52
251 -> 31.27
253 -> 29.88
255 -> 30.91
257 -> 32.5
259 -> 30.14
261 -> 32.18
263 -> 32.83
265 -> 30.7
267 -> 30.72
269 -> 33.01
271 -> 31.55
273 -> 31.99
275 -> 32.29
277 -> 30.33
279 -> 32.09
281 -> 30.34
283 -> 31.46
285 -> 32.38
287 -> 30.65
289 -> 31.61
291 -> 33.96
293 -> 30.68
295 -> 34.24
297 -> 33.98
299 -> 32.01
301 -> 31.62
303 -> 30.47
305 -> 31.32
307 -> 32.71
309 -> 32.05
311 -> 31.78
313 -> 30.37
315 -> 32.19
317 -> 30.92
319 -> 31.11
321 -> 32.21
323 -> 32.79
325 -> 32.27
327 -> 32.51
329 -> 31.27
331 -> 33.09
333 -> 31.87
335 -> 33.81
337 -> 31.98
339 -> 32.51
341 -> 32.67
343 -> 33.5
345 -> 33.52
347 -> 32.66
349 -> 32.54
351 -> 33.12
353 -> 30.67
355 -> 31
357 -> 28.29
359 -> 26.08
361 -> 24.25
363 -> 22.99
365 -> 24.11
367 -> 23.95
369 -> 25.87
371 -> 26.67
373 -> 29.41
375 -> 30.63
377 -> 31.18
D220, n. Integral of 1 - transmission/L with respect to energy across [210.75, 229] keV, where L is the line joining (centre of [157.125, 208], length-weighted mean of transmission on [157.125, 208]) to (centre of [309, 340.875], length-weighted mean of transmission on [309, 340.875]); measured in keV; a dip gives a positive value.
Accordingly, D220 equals 1.0 keV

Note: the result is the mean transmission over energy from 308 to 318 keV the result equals 31.5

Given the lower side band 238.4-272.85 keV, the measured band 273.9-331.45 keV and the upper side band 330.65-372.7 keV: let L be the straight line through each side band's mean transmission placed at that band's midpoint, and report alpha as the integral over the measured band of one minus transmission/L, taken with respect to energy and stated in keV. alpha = -2.3 keV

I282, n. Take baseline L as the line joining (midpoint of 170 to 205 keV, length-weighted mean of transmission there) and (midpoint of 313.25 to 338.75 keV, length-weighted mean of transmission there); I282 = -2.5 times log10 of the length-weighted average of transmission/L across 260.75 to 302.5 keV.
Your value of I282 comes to 0.02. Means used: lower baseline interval 33.1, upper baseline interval 32.1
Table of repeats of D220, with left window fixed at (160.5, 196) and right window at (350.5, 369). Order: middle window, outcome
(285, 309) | -2.12 keV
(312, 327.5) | -1.74 keV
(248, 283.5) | -0.73 keV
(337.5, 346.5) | -1.73 keV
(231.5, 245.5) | -0.10 keV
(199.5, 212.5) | 2.11 keV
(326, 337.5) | -1.78 keV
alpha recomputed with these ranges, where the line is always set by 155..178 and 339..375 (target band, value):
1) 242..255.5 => 0.2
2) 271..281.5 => -0.1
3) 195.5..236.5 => 3.3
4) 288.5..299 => -0.8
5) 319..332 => -1.0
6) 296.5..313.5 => -0.8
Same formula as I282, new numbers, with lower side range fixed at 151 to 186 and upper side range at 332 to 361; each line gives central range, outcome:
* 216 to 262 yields 0.056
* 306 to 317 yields 0.010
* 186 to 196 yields 0.059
